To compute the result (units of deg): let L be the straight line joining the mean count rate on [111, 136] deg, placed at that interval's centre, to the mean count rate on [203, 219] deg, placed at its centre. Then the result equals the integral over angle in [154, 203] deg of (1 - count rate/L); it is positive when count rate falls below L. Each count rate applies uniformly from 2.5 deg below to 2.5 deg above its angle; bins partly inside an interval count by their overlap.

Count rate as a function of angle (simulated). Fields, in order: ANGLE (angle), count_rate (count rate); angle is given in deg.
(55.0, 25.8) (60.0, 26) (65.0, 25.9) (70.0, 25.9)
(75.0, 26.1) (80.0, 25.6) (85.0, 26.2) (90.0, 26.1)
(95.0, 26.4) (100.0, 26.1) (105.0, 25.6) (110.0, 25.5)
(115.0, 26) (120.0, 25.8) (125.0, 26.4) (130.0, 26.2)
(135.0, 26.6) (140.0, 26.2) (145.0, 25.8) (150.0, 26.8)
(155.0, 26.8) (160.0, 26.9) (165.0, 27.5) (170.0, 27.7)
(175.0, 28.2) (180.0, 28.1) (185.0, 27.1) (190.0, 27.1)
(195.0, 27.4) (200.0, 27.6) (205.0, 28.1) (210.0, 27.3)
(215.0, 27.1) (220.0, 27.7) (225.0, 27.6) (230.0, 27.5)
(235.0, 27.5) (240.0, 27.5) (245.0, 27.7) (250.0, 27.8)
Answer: -0.9 deg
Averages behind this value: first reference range 26.1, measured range 27.5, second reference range 27.5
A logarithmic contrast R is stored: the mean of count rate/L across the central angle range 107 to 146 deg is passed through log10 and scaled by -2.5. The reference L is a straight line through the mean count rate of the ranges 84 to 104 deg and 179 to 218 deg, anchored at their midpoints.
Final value 0.02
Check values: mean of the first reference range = 26.2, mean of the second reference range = 27.5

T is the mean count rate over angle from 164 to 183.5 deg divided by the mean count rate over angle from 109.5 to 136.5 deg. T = 1.1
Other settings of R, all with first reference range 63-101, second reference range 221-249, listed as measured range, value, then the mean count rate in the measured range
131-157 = 0.010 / 26.4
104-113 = 0.031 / 25.6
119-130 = 0.012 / 26.2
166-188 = -0.030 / 27.7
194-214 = -0.012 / 27.6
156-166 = -0.011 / 27.1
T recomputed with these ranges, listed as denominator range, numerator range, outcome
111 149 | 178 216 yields 1.05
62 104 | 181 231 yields 1.06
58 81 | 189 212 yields 1.06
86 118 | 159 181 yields 1.07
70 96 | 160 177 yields 1.06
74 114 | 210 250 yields 1.06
